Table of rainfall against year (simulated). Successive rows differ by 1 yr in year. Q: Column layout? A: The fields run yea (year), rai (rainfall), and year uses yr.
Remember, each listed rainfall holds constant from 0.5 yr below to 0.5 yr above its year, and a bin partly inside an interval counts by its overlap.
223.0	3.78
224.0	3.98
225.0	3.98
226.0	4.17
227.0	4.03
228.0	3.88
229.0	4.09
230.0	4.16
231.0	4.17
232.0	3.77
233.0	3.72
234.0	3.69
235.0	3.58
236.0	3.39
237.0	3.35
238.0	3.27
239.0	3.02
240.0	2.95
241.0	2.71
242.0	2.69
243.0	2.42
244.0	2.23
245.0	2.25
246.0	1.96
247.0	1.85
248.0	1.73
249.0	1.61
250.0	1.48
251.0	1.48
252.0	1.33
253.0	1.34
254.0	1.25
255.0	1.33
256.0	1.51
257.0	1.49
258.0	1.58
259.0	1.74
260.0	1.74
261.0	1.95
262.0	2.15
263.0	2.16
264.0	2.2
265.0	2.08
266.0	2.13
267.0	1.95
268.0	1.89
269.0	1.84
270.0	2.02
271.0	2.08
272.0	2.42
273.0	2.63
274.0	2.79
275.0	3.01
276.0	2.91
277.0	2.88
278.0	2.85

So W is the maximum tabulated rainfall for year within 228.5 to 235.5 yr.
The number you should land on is 4.17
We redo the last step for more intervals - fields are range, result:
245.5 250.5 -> 1.96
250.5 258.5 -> 1.58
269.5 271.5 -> 2.08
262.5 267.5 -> 2.2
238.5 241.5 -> 3.02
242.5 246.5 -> 2.42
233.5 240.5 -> 3.69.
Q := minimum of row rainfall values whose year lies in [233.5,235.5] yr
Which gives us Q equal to 3.58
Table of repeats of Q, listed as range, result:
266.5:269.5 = 1.84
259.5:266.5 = 1.74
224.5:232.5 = 3.77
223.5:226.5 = 3.98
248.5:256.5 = 1.25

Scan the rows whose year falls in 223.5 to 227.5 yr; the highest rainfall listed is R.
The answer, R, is 4.17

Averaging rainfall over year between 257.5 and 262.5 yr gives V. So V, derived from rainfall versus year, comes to 1.83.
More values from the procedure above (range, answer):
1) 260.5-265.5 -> 2.11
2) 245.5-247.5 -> 1.91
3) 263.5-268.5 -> 2.05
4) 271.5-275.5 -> 2.71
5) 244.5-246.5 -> 2.1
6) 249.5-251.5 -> 1.48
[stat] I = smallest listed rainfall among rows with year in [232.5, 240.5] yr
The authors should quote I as 2.95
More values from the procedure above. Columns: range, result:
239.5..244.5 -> 2.23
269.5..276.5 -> 2.02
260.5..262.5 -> 1.95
